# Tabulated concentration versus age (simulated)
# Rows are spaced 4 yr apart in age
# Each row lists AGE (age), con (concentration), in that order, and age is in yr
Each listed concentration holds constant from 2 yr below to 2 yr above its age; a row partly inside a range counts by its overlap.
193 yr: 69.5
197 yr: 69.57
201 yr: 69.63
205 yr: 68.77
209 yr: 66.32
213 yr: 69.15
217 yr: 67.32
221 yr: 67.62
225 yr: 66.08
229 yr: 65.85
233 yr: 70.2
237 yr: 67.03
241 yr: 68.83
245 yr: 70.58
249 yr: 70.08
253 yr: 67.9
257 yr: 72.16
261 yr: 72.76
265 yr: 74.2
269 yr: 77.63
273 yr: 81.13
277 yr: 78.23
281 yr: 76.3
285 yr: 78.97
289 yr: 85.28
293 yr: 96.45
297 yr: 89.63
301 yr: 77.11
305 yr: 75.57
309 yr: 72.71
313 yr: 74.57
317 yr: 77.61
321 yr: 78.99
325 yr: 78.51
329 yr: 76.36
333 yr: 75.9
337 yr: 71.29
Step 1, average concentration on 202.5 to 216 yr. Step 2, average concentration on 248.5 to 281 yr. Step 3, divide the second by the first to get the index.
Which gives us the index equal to 1.10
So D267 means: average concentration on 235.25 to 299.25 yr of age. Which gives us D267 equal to 76.7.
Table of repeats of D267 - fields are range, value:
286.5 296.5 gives 90.1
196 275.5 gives 70.2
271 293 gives 81.5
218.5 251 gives 68.3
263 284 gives 77.6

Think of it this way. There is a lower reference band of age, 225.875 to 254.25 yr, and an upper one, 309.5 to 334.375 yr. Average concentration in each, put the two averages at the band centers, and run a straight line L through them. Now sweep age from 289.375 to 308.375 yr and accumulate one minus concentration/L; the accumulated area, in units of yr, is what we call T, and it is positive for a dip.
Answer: -2.4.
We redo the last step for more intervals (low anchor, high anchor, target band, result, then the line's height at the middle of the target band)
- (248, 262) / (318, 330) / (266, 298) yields -3.9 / 73.5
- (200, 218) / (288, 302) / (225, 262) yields 3.4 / 76.1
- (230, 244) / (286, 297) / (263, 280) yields 0.9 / 81.9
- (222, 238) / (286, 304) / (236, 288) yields 1.8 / 76.5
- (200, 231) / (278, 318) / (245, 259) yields 0.6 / 73.2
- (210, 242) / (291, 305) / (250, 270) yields 1.0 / 76.3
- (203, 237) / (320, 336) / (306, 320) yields 0.1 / 75.7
